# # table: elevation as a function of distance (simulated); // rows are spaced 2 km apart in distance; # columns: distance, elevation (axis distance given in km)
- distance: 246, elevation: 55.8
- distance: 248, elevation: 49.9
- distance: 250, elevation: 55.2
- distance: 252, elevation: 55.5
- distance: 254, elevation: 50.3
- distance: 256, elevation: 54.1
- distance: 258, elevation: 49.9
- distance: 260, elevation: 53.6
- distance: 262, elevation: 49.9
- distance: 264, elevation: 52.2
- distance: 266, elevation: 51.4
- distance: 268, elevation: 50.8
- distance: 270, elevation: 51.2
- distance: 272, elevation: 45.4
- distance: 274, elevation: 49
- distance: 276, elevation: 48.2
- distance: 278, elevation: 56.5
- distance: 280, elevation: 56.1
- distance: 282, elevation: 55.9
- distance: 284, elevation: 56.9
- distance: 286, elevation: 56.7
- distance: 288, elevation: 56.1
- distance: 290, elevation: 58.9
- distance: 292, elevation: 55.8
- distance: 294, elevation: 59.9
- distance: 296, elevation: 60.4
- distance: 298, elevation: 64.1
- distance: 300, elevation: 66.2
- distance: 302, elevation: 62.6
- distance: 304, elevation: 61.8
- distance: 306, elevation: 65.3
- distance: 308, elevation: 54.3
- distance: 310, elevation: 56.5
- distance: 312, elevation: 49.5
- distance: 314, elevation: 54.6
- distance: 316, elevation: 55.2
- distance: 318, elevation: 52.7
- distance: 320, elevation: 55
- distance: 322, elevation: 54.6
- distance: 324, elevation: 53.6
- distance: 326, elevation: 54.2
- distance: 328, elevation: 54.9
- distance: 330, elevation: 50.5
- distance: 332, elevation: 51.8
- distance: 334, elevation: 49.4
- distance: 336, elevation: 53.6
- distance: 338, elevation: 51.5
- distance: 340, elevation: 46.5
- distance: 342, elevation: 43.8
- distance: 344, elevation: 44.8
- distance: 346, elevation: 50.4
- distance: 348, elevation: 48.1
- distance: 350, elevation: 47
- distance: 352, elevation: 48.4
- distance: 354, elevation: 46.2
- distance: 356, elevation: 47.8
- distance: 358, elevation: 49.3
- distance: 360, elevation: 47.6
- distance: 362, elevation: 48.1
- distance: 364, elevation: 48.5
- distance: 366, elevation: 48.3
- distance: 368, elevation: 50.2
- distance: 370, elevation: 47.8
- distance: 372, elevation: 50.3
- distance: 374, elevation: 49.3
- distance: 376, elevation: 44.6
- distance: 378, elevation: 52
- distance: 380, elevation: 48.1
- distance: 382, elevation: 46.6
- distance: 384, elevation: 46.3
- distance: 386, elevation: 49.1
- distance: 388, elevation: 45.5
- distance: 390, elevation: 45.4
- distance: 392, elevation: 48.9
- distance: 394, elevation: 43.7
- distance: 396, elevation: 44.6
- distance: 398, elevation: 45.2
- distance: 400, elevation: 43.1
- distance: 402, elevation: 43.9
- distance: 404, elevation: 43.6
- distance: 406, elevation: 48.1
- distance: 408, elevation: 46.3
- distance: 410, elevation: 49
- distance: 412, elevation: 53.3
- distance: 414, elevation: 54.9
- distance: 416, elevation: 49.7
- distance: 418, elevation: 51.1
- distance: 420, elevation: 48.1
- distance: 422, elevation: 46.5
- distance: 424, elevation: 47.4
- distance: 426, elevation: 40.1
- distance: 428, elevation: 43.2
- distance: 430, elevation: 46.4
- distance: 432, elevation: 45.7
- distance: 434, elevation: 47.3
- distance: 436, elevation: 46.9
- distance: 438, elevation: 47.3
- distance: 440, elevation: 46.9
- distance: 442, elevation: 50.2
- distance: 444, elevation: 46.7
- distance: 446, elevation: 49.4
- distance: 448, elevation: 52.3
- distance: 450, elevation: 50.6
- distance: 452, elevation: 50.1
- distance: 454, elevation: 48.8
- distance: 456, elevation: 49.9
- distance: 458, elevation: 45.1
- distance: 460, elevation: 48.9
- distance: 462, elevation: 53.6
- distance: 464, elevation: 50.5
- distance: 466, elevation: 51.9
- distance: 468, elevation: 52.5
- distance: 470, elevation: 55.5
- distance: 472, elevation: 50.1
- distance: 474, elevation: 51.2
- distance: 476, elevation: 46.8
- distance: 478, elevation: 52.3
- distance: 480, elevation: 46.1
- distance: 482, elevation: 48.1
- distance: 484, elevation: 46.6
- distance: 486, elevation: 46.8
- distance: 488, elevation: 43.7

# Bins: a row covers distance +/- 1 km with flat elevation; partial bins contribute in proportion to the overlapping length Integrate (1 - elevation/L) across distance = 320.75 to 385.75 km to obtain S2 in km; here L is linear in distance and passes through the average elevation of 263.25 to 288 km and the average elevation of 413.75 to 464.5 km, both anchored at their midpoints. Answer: 1.8 km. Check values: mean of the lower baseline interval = 52.7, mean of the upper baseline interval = 48.3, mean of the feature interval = 49.2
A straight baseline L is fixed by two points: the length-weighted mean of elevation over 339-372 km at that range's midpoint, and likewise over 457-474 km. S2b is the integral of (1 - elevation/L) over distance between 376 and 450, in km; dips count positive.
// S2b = 3.2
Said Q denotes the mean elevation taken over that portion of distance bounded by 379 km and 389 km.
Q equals 47.1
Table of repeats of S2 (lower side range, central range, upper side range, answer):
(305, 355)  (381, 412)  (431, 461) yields 2.25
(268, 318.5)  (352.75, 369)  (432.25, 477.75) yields 1.60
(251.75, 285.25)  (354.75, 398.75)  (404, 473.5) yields 2.17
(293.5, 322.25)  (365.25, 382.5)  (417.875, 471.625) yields 1.60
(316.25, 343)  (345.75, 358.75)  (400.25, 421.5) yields 0.73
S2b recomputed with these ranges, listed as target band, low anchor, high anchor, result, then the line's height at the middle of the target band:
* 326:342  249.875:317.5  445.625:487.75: 0.9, 53.8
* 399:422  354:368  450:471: 0.6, 49.5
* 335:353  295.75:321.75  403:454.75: 2.3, 55.2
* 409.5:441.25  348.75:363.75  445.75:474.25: 1.3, 49.7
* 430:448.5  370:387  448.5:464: 0.6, 49.4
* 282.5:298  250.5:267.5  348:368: -2.2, 50.9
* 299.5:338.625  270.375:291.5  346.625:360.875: -3.5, 50.7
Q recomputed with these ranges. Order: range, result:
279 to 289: 56.3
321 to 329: 54.3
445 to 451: 50.8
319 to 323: 54.8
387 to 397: 45.6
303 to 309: 60.5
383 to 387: 47.7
